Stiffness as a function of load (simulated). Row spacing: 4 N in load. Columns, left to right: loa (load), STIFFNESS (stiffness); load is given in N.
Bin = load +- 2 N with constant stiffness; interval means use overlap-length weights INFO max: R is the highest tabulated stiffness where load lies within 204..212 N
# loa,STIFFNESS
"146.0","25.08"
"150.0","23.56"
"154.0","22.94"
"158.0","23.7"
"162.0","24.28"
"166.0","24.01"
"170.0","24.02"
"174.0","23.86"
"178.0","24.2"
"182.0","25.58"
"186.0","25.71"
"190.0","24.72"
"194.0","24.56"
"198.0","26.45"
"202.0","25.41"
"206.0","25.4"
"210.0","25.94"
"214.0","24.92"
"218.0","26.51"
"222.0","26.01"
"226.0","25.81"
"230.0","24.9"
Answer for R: 25.94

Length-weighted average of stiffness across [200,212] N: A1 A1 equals 25.6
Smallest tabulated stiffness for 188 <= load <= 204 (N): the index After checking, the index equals 24.56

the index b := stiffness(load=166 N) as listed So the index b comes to 24.01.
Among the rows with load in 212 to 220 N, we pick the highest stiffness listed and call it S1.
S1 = 26.51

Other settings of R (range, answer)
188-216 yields 26.45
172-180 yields 24.2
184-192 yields 25.71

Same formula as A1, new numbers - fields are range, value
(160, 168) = 24.1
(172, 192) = 24.8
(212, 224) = 25.8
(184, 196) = 25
